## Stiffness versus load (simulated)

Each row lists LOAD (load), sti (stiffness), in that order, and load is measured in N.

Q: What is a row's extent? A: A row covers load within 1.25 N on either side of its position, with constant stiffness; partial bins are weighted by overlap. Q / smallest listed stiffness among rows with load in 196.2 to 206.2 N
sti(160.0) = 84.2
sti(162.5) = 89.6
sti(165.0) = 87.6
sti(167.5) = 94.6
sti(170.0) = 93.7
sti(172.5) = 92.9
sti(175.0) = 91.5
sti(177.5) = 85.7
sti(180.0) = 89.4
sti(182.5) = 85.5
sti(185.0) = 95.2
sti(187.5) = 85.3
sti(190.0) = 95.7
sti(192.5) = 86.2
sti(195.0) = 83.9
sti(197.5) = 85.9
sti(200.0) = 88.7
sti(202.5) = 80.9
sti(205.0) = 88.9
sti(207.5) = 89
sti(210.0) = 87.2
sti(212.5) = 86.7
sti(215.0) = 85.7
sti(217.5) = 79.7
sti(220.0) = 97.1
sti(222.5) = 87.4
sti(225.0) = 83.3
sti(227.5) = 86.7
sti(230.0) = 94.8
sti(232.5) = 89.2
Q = 80.9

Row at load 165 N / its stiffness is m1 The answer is 87.6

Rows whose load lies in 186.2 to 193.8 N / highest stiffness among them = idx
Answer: 95.7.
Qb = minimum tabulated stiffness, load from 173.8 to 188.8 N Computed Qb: 85.3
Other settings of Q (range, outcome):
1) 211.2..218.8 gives 79.7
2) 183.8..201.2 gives 83.9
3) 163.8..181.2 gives 85.7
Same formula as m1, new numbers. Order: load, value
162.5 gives 89.6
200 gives 88.7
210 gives 87.2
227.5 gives 86.7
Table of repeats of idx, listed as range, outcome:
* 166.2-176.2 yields 94.6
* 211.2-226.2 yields 97.1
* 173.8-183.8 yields 91.5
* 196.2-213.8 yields 89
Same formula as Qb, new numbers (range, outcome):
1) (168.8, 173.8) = 92.9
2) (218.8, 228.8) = 83.3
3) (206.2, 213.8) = 86.7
